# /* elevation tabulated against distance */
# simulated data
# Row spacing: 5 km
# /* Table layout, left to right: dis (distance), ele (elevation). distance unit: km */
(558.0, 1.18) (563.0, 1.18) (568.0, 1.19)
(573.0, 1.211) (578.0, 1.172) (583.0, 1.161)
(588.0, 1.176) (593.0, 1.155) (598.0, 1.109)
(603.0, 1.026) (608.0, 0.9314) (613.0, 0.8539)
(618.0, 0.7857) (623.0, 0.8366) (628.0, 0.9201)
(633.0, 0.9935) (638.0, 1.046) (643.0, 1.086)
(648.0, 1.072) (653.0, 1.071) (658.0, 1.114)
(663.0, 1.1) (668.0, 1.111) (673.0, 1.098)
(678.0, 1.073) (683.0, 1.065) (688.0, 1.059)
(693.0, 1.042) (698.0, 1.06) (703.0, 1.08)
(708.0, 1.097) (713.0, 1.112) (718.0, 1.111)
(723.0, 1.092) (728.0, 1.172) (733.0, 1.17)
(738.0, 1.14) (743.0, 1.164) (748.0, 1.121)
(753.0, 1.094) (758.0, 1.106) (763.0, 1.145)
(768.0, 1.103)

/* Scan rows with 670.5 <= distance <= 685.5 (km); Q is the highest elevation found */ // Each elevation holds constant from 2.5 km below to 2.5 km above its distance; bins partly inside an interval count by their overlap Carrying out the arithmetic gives 1.098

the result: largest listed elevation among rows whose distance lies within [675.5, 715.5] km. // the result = 1.112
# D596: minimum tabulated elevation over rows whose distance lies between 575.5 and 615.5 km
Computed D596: 0.8539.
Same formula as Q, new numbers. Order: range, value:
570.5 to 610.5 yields 1.211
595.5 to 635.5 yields 1.109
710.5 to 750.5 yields 1.172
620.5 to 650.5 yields 1.086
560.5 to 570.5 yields 1.19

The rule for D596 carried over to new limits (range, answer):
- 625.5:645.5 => 0.9201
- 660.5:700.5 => 1.042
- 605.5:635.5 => 0.7857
